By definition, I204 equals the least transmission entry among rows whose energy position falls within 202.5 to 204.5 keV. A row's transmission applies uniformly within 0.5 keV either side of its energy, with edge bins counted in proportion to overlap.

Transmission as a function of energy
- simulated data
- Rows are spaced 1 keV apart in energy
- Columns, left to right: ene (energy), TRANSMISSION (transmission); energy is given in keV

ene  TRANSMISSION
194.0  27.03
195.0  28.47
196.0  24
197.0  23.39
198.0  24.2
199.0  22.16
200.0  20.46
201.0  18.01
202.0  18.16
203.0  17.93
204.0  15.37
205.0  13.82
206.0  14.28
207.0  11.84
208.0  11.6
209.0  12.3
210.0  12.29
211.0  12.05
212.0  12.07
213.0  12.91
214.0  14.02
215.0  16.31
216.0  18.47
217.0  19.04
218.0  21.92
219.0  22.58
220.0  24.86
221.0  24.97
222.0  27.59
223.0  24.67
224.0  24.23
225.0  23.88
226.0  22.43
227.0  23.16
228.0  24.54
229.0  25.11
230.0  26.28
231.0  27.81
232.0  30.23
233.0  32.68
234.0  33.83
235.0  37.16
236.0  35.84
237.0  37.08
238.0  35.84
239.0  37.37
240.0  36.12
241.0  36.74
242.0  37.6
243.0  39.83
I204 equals 15.37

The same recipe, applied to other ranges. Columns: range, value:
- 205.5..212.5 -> 11.6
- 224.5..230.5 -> 22.43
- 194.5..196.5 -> 24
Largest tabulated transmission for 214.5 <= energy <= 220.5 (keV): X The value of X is 24.86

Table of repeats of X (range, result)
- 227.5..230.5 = 26.28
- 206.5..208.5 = 11.84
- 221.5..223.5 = 27.59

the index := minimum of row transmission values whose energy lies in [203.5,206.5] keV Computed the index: 13.82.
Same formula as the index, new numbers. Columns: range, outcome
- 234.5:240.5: 35.84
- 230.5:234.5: 27.81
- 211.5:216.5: 12.07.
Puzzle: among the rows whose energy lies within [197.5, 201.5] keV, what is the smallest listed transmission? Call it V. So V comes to 18.01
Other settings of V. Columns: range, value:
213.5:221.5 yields 14.02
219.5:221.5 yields 24.86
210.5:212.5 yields 12.05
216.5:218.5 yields 19.04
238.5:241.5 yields 36.12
